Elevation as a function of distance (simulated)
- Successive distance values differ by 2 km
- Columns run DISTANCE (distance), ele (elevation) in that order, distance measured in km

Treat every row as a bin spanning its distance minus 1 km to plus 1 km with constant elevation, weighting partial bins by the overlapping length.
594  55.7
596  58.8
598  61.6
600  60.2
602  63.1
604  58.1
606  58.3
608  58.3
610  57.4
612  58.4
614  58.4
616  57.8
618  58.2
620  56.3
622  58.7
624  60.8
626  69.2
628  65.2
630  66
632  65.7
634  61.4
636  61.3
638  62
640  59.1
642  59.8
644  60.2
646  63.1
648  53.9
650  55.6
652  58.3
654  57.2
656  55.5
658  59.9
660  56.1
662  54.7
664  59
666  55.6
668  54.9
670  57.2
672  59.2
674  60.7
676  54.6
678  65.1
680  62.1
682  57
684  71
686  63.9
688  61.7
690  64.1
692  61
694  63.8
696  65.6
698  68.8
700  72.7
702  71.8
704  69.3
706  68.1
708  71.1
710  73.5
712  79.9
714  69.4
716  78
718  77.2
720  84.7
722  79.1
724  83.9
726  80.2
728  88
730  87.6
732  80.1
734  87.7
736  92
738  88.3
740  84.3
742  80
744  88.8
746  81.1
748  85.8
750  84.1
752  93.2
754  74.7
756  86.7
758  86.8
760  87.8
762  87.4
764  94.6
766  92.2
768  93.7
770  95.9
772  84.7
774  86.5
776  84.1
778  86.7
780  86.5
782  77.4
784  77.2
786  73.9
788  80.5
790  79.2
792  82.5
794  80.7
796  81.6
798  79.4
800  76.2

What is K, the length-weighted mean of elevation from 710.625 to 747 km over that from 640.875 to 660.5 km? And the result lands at 1.4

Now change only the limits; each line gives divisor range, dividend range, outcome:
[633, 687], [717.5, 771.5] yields 1.46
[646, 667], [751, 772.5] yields 1.56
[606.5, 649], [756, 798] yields 1.40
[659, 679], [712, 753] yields 1.45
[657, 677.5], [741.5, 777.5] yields 1.52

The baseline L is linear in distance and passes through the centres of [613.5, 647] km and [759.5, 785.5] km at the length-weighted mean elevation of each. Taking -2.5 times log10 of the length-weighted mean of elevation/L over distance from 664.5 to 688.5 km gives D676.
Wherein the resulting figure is 0.16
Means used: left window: 61.4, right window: 87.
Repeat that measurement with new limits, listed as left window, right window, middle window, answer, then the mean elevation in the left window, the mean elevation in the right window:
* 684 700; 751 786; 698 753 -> -0.08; 65.1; 86.5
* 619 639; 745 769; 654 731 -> 0.12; 62.7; 87.3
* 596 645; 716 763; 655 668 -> 0.21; 60.6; 84.6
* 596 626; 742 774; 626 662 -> 0.09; 59.3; 87.5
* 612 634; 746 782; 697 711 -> 0.08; 61.5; 87.3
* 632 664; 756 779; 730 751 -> -0.04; 58.8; 89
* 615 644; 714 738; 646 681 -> 0.19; 61.5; 83.1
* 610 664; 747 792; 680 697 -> 0.10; 59.7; 85.4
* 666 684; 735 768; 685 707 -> 0.01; 59.3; 86.9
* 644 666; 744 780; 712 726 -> -0.05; 57.4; 87.4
